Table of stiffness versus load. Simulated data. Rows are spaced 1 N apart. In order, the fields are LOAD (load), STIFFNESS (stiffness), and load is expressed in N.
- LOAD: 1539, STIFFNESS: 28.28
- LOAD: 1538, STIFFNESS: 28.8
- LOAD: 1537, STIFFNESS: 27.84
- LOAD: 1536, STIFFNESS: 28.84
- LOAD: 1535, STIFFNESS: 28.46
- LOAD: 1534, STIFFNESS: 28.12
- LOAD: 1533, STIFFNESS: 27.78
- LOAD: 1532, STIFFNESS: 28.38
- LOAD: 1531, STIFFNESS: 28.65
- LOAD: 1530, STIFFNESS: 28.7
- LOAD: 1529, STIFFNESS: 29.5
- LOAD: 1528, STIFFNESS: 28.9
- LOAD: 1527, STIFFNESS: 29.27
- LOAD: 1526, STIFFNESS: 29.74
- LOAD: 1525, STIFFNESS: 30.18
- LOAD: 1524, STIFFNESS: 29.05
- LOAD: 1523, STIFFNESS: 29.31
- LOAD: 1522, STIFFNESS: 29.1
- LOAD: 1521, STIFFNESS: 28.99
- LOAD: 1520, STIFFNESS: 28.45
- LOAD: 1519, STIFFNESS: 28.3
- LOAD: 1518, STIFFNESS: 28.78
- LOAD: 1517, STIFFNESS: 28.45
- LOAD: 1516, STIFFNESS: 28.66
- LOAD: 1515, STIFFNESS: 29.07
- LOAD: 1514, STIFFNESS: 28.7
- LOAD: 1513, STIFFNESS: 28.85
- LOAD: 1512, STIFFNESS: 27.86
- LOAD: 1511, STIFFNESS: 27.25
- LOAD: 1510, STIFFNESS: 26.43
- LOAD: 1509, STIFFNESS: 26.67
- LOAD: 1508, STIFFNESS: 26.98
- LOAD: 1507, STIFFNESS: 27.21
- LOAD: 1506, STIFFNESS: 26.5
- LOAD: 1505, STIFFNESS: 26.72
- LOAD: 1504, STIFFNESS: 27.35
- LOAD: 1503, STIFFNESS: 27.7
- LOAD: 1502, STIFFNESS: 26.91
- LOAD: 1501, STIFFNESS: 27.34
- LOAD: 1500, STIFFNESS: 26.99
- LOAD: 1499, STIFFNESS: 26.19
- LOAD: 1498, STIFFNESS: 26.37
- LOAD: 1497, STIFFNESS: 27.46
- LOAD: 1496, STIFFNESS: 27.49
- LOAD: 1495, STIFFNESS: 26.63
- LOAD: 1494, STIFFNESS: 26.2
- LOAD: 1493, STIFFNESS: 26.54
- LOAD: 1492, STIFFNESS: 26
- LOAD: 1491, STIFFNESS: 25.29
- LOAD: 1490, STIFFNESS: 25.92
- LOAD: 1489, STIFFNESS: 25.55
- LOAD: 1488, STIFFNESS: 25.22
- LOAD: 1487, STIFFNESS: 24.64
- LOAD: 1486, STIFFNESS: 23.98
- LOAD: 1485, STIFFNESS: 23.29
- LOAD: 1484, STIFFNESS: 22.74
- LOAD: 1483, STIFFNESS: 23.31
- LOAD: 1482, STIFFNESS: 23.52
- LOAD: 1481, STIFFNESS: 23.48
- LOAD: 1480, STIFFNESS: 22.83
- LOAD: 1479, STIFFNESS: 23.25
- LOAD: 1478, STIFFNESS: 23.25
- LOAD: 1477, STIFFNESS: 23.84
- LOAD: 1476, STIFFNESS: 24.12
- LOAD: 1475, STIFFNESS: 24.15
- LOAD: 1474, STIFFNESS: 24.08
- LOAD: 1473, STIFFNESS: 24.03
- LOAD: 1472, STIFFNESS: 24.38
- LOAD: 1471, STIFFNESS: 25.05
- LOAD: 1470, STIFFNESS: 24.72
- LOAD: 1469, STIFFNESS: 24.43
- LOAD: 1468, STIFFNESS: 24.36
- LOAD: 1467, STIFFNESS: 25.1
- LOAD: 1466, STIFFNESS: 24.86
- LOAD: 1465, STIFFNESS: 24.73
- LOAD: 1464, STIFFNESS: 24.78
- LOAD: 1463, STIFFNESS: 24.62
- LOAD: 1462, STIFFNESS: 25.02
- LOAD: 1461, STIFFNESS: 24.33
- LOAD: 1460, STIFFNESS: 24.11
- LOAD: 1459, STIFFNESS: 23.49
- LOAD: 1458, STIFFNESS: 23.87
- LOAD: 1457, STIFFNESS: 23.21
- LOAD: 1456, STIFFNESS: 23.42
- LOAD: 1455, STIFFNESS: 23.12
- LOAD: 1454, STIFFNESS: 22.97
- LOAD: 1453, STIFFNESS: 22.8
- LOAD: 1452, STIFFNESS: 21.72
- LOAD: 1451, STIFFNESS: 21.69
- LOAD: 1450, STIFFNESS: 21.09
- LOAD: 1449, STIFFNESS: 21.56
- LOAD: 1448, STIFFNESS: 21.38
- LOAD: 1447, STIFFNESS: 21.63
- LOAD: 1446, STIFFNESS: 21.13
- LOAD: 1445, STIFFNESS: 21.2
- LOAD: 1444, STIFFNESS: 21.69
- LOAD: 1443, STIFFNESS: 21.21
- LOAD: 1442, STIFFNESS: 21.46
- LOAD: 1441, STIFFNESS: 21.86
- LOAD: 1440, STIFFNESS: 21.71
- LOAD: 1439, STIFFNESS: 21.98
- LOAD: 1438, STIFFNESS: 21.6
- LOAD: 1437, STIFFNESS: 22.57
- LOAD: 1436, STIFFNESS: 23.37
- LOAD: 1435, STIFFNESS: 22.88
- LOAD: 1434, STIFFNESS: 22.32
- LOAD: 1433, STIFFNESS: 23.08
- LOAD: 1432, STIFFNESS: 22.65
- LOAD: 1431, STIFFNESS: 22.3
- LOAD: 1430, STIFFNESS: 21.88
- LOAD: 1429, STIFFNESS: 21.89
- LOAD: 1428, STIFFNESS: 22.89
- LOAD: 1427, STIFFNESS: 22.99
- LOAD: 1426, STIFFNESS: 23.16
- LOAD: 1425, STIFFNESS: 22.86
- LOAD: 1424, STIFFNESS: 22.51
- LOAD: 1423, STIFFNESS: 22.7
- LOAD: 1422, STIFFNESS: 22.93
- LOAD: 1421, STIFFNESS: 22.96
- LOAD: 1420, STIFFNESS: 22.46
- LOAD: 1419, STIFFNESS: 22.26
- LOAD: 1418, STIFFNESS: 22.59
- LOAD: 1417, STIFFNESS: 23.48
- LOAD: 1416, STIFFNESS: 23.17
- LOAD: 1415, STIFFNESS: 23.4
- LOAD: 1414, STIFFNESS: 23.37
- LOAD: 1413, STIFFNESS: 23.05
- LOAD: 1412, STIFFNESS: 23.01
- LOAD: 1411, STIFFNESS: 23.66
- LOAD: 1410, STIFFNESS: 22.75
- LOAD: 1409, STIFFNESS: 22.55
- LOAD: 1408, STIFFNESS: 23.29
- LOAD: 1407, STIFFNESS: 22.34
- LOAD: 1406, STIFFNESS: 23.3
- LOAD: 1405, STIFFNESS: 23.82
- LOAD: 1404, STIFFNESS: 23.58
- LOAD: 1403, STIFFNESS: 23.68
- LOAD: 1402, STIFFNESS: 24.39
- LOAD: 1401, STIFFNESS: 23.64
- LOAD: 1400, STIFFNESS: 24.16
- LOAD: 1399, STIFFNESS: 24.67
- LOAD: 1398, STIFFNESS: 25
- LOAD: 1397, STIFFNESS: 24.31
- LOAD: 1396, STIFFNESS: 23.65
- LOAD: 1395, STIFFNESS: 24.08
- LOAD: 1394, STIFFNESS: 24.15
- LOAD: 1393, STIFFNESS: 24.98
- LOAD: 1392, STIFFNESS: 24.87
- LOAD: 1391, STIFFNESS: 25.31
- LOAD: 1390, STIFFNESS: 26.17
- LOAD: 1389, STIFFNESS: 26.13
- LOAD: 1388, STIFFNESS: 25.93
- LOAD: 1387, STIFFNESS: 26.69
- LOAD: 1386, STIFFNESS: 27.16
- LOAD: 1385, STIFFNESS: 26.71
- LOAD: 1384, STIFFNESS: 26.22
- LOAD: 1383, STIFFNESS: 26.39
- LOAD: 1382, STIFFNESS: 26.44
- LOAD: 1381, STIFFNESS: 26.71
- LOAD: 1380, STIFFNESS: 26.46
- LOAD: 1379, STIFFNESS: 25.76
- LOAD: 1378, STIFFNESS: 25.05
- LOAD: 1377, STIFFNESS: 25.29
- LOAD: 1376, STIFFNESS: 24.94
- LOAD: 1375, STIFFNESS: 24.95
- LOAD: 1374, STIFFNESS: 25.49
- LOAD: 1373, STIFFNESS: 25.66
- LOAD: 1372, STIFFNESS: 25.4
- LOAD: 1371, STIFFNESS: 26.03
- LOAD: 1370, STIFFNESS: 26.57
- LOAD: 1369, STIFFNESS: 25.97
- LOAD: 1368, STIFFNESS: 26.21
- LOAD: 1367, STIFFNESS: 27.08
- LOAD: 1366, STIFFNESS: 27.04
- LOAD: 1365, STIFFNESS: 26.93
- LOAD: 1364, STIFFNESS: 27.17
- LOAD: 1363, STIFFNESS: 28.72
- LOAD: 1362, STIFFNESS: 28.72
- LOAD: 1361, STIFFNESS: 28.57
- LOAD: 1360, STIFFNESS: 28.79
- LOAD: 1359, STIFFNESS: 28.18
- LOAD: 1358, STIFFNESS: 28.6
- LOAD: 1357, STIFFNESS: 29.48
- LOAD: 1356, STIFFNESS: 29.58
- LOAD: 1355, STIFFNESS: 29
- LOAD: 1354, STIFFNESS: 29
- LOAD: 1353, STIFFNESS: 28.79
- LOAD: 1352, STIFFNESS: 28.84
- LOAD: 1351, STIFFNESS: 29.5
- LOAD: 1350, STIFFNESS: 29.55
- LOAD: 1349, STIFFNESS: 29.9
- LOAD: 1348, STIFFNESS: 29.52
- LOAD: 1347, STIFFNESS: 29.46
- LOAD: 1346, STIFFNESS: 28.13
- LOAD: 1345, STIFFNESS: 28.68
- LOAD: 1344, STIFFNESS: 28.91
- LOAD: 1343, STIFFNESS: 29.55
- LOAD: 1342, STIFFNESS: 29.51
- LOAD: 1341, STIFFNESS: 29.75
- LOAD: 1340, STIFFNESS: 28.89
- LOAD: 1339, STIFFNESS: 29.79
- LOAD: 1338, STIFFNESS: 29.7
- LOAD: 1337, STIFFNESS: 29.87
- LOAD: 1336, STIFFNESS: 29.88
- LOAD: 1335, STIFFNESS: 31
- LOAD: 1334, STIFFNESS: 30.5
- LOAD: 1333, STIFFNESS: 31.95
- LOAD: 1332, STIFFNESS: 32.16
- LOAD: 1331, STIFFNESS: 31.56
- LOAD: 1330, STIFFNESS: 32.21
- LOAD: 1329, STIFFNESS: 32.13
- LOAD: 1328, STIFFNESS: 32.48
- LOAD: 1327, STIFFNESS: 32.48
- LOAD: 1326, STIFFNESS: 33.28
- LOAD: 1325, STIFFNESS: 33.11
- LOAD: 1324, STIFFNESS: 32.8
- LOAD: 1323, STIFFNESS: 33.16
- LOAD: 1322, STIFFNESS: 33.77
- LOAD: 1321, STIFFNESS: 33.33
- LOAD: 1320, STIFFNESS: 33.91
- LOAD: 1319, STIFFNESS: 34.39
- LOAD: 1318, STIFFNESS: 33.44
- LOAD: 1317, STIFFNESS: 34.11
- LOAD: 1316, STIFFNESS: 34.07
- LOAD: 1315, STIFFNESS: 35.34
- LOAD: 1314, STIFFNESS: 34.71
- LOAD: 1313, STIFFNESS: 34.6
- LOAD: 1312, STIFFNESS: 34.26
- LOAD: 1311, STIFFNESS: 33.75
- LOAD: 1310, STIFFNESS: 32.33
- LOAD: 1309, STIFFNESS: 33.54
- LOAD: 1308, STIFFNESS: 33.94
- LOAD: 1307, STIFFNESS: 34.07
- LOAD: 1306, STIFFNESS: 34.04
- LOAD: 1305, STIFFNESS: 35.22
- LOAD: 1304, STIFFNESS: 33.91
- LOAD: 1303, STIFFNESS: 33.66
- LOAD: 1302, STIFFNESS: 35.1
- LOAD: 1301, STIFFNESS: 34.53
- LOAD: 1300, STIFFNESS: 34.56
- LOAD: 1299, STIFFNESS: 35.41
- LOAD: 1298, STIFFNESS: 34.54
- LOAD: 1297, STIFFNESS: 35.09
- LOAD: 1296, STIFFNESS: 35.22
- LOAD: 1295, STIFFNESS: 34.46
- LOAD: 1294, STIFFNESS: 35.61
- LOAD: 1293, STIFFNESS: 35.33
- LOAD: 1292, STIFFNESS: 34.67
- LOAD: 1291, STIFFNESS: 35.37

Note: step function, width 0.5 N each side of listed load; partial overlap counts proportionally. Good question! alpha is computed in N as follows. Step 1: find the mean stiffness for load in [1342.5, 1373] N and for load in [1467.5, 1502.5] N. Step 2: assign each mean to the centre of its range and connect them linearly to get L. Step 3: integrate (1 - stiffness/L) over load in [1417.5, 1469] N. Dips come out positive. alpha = 6.4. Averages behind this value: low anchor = 28.2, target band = 22.8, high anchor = 25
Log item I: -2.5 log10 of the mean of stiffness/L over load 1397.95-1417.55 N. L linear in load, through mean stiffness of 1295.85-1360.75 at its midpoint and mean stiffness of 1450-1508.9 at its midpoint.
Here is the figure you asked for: 0.20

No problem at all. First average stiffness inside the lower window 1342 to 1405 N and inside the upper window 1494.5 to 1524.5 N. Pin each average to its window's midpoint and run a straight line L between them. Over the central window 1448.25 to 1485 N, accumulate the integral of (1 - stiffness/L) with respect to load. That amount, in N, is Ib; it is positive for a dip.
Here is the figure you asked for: 5.0 N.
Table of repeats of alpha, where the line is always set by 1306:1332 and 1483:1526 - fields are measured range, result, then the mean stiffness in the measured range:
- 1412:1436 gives 5.7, 22.8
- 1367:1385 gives 3.2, 25.9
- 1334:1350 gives 1.5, 29.5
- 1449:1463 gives 2.7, 23.1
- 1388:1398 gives 1.9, 24.9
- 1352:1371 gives 2.4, 28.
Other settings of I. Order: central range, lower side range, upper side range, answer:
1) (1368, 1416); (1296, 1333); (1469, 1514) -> 0.212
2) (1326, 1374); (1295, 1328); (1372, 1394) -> 0.019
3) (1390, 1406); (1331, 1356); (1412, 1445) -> 0.035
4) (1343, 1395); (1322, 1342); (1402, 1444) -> 0.028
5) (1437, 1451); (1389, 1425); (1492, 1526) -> 0.166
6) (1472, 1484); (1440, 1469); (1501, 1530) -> 0.061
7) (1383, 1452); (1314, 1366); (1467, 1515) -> 0.204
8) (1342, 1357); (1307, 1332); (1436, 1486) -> 0.074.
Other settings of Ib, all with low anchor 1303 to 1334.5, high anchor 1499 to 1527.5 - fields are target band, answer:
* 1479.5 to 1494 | 2.2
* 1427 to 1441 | 3.6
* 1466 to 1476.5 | 1.7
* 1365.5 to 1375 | 1.7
